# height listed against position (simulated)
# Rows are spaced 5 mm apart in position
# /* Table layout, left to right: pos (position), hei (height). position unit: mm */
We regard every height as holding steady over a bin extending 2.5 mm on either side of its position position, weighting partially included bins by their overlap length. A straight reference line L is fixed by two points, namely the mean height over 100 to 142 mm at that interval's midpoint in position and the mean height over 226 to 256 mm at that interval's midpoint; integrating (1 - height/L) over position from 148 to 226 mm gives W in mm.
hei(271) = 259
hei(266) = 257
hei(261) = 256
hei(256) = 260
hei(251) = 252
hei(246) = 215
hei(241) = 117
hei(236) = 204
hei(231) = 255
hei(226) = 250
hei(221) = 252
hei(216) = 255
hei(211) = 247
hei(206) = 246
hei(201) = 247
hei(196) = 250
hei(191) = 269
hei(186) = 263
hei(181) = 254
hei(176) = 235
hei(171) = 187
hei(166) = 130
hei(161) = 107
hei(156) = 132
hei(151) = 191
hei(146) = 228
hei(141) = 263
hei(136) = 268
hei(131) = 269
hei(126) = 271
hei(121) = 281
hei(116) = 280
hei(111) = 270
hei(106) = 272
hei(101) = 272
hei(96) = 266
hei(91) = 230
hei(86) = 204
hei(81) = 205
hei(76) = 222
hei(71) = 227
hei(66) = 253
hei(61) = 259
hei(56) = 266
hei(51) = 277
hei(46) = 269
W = 6.66 mm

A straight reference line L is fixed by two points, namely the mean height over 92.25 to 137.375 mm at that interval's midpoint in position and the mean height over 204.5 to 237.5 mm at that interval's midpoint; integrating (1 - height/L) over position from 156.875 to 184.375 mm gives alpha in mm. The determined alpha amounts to 8.0 mm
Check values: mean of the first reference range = 271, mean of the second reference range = 245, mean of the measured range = 182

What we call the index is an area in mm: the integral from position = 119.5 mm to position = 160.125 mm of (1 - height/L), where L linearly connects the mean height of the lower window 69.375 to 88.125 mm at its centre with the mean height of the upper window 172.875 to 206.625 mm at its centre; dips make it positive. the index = 0.4 mm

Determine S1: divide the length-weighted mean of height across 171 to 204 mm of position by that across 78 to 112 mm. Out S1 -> 1.02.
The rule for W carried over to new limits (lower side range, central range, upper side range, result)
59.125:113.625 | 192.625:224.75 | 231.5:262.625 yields -3.64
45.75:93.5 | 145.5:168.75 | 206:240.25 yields 8.45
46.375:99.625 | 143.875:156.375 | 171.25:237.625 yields 2.75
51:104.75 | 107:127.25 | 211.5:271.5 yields -2.89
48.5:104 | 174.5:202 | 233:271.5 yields -2.52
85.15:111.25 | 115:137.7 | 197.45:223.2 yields -1.87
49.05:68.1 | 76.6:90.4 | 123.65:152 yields 2.62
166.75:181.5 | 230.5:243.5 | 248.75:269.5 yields 3.27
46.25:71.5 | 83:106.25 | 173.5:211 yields 1.08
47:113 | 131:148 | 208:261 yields -0.99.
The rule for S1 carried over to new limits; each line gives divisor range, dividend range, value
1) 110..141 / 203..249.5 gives 0.84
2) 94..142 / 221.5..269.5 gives 0.85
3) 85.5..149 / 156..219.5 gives 0.85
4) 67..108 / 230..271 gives 0.96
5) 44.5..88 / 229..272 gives 0.95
